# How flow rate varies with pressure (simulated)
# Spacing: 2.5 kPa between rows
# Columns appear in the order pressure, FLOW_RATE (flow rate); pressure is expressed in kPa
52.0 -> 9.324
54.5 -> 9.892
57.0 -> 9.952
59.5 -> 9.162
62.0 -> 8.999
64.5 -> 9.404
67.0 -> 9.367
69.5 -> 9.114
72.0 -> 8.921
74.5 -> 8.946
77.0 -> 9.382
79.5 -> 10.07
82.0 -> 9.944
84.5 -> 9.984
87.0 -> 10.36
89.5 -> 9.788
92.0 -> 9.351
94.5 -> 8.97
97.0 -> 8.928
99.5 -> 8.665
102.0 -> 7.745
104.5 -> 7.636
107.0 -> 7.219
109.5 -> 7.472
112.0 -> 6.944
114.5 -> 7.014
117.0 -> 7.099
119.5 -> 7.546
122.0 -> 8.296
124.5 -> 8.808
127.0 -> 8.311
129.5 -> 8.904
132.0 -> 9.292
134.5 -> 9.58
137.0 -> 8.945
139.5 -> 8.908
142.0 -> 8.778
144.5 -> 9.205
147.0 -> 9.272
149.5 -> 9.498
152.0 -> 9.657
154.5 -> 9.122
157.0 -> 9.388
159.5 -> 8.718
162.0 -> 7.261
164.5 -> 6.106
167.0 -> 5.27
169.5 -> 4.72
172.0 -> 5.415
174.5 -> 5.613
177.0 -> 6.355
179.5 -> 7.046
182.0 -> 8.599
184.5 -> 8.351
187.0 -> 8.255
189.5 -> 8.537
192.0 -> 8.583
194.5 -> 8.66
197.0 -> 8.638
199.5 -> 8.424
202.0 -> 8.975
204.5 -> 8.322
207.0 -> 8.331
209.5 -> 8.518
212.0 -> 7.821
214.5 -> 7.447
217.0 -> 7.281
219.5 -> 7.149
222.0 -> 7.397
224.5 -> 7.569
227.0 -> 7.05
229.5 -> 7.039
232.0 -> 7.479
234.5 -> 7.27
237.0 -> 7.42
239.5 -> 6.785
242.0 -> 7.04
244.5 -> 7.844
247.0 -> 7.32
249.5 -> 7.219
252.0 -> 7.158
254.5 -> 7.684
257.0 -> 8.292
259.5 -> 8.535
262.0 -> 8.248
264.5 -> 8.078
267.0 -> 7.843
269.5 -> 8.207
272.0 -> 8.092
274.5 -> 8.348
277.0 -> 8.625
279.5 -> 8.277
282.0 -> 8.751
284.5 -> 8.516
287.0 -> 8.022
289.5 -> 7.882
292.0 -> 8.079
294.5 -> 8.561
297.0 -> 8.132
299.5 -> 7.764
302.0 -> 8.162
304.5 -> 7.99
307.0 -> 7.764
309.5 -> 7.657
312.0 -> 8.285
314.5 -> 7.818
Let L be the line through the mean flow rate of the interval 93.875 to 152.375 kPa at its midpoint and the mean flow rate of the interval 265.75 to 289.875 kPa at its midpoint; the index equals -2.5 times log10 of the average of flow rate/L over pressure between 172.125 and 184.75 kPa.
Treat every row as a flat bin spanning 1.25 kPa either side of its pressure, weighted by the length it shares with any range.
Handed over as 0.20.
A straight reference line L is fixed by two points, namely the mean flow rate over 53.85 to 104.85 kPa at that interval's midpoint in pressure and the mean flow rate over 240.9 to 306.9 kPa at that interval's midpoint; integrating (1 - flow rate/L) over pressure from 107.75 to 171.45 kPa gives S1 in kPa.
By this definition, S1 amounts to 5.5 kPa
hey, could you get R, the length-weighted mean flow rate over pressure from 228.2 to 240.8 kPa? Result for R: 7.2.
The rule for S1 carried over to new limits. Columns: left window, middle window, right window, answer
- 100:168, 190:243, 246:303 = 2.4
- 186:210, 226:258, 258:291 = 3.9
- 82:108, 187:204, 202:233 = -1.5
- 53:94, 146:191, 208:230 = 3.3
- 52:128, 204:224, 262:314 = 1.5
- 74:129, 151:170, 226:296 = 1.6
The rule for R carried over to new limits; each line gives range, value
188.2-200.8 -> 8.57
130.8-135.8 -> 9.43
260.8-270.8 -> 8.09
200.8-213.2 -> 8.39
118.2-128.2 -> 8.23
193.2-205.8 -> 8.6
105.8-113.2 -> 7.21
